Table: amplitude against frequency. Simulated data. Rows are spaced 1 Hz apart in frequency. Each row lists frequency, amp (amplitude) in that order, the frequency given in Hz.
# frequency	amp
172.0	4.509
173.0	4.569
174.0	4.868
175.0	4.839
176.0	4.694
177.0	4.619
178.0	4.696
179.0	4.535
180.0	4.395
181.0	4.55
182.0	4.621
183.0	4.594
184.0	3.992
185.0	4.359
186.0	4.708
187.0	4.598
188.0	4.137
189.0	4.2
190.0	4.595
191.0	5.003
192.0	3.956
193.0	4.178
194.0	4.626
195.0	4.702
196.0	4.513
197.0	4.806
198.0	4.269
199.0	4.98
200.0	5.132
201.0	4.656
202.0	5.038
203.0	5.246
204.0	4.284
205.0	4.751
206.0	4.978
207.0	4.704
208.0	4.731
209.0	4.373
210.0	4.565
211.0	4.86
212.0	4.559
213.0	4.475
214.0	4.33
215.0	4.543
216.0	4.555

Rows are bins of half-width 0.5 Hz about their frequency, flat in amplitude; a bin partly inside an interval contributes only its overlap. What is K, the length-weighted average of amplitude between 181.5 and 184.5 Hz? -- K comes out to 4.4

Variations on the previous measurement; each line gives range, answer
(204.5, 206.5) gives 4.86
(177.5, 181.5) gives 4.54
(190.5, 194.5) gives 4.44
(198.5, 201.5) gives 4.92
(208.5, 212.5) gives 4.59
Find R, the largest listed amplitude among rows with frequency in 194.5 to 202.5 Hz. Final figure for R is 5.132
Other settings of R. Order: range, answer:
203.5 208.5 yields 4.978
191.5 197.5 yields 4.806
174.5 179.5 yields 4.839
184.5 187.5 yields 4.708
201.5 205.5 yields 5.246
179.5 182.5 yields 4.621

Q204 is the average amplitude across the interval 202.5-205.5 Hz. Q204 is 4.76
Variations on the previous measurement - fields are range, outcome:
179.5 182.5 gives 4.52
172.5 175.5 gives 4.76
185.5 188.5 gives 4.48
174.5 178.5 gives 4.71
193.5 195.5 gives 4.66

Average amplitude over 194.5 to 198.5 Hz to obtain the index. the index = 4.57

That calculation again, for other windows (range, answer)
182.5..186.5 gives 4.41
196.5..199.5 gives 4.68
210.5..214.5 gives 4.56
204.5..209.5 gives 4.71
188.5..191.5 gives 4.6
